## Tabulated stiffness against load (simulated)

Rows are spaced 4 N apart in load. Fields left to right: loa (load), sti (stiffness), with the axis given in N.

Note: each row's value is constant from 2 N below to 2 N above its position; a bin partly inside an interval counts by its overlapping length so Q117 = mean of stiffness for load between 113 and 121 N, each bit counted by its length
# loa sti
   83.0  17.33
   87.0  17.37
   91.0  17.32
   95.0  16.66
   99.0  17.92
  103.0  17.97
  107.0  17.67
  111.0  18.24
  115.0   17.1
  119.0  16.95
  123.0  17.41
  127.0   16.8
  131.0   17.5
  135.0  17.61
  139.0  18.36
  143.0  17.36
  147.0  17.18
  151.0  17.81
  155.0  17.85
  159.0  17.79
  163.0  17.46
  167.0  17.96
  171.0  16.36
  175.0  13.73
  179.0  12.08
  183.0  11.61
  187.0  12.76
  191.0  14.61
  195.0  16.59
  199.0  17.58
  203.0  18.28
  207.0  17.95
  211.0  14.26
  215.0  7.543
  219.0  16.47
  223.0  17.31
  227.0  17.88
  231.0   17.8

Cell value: 17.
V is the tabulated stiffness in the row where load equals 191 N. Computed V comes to 14.61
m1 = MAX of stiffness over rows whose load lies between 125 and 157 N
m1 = 18.36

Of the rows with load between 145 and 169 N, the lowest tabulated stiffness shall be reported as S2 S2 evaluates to 17.18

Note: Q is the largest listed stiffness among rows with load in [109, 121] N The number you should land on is 18.24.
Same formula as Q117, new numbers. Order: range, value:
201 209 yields 18.1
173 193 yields 13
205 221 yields 14.1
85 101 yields 17.3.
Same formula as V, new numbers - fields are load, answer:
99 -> 17.92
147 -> 17.18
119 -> 16.95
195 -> 16.59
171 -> 16.36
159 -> 17.79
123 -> 17.41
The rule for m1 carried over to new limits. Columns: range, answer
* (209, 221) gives 16.47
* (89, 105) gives 17.97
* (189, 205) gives 18.28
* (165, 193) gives 17.96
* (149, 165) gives 17.85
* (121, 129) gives 17.41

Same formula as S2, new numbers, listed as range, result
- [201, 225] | 7.543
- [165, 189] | 11.61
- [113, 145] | 16.8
